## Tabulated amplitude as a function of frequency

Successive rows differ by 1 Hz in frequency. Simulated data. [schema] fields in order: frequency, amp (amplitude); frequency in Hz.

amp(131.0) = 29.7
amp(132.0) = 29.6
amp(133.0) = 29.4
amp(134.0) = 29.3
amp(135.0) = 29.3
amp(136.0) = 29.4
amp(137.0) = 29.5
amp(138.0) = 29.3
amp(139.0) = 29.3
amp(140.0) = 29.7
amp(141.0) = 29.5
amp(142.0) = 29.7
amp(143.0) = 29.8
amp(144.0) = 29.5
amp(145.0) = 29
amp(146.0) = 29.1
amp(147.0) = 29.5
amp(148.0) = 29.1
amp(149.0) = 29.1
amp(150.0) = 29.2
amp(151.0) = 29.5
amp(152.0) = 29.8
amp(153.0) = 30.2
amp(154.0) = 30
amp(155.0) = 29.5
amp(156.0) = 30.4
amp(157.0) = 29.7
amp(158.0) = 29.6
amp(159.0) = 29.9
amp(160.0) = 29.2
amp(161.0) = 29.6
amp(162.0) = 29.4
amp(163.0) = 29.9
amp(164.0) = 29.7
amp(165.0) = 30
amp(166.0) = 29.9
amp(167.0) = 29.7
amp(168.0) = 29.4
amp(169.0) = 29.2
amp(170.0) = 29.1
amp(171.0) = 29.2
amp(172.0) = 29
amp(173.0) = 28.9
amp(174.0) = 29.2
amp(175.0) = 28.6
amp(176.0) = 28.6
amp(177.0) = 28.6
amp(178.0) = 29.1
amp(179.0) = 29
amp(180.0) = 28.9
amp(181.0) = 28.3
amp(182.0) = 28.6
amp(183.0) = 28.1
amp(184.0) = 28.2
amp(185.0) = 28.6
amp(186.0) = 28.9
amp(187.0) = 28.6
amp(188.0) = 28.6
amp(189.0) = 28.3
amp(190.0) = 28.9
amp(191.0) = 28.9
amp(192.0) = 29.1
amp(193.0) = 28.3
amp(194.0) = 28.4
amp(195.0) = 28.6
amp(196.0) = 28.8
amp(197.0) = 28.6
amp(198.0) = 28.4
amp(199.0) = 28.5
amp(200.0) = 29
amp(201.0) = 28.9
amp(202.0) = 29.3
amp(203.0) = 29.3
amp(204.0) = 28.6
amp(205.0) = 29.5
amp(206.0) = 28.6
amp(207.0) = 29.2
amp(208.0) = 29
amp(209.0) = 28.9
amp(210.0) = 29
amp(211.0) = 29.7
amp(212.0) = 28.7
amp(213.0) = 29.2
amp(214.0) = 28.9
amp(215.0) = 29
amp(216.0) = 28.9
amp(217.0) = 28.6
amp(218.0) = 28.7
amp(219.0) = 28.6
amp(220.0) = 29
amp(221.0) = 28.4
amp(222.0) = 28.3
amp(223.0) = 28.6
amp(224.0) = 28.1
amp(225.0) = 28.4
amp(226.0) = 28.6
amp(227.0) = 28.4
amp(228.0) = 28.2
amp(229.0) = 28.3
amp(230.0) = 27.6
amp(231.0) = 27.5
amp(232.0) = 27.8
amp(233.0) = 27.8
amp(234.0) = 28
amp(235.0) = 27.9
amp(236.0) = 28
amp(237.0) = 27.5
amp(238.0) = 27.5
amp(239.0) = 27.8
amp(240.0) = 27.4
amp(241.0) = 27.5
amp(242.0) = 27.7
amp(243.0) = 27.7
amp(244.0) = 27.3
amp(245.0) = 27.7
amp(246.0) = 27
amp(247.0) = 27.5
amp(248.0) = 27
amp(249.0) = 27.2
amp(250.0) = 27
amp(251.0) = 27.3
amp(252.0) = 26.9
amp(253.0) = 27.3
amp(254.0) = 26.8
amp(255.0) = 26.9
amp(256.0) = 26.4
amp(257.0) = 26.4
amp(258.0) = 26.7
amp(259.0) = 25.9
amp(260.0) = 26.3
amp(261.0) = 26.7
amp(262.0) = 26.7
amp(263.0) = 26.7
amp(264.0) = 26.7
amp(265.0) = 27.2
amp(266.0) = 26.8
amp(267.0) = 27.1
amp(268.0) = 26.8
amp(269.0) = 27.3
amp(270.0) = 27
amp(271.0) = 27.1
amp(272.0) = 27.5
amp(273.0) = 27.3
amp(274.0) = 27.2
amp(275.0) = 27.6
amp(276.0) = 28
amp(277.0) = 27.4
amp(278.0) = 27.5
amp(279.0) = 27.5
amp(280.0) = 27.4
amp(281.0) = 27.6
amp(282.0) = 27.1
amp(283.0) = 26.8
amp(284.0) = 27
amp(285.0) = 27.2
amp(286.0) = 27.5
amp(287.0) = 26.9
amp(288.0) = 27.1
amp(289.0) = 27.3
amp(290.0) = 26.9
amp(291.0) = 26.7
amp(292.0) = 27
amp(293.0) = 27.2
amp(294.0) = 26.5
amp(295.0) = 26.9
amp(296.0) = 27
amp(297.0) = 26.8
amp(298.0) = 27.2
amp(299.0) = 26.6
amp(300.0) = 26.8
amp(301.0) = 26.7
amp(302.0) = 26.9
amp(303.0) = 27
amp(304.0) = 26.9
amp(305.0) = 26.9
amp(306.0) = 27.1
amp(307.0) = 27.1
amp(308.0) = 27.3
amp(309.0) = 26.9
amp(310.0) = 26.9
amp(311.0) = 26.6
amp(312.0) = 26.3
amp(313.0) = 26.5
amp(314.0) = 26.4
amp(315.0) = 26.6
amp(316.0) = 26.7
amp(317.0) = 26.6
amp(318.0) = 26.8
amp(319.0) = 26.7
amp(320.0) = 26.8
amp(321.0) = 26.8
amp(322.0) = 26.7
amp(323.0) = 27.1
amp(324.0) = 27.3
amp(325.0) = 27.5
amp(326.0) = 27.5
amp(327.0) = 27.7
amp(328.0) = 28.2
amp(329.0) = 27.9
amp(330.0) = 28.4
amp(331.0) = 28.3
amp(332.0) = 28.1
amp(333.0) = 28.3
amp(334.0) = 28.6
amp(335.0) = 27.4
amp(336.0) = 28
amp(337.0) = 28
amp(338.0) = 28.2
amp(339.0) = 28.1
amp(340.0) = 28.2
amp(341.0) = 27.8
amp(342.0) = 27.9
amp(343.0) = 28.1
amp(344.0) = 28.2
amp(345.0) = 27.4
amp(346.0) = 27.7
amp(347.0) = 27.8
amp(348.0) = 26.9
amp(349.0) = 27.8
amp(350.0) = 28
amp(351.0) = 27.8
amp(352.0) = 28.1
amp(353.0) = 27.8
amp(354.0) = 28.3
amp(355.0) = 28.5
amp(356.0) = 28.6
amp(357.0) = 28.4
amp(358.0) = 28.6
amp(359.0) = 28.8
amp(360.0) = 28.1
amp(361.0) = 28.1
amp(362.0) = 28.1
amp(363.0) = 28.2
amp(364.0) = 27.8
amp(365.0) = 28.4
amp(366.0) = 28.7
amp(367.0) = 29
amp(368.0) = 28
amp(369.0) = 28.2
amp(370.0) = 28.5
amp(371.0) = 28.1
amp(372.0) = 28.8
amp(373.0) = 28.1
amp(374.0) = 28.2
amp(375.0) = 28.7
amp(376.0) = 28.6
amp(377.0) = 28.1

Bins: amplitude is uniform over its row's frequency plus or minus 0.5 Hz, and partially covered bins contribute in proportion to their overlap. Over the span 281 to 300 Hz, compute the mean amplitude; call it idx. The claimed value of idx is 27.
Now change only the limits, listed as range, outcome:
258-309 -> 27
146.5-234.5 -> 28.9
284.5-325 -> 26.9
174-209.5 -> 28.7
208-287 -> 27.6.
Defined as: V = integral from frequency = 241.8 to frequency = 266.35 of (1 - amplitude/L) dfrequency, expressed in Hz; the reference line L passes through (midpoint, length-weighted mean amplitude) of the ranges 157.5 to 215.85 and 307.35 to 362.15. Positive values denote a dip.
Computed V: 1.2 Hz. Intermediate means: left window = 29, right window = 27.6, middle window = 26.9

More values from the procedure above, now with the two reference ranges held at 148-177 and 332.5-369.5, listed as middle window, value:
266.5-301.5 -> 1.8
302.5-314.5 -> 0.7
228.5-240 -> 0.5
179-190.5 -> 0.3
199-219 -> 0.1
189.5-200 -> 0.2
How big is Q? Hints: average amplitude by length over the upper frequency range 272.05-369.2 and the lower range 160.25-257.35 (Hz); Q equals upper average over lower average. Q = 0.97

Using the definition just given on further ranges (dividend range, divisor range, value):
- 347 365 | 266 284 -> 1.03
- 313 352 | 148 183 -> 0.94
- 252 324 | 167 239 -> 0.94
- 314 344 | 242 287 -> 1.02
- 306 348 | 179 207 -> 0.96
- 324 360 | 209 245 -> 0.99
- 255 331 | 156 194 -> 0.93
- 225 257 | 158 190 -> 0.95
